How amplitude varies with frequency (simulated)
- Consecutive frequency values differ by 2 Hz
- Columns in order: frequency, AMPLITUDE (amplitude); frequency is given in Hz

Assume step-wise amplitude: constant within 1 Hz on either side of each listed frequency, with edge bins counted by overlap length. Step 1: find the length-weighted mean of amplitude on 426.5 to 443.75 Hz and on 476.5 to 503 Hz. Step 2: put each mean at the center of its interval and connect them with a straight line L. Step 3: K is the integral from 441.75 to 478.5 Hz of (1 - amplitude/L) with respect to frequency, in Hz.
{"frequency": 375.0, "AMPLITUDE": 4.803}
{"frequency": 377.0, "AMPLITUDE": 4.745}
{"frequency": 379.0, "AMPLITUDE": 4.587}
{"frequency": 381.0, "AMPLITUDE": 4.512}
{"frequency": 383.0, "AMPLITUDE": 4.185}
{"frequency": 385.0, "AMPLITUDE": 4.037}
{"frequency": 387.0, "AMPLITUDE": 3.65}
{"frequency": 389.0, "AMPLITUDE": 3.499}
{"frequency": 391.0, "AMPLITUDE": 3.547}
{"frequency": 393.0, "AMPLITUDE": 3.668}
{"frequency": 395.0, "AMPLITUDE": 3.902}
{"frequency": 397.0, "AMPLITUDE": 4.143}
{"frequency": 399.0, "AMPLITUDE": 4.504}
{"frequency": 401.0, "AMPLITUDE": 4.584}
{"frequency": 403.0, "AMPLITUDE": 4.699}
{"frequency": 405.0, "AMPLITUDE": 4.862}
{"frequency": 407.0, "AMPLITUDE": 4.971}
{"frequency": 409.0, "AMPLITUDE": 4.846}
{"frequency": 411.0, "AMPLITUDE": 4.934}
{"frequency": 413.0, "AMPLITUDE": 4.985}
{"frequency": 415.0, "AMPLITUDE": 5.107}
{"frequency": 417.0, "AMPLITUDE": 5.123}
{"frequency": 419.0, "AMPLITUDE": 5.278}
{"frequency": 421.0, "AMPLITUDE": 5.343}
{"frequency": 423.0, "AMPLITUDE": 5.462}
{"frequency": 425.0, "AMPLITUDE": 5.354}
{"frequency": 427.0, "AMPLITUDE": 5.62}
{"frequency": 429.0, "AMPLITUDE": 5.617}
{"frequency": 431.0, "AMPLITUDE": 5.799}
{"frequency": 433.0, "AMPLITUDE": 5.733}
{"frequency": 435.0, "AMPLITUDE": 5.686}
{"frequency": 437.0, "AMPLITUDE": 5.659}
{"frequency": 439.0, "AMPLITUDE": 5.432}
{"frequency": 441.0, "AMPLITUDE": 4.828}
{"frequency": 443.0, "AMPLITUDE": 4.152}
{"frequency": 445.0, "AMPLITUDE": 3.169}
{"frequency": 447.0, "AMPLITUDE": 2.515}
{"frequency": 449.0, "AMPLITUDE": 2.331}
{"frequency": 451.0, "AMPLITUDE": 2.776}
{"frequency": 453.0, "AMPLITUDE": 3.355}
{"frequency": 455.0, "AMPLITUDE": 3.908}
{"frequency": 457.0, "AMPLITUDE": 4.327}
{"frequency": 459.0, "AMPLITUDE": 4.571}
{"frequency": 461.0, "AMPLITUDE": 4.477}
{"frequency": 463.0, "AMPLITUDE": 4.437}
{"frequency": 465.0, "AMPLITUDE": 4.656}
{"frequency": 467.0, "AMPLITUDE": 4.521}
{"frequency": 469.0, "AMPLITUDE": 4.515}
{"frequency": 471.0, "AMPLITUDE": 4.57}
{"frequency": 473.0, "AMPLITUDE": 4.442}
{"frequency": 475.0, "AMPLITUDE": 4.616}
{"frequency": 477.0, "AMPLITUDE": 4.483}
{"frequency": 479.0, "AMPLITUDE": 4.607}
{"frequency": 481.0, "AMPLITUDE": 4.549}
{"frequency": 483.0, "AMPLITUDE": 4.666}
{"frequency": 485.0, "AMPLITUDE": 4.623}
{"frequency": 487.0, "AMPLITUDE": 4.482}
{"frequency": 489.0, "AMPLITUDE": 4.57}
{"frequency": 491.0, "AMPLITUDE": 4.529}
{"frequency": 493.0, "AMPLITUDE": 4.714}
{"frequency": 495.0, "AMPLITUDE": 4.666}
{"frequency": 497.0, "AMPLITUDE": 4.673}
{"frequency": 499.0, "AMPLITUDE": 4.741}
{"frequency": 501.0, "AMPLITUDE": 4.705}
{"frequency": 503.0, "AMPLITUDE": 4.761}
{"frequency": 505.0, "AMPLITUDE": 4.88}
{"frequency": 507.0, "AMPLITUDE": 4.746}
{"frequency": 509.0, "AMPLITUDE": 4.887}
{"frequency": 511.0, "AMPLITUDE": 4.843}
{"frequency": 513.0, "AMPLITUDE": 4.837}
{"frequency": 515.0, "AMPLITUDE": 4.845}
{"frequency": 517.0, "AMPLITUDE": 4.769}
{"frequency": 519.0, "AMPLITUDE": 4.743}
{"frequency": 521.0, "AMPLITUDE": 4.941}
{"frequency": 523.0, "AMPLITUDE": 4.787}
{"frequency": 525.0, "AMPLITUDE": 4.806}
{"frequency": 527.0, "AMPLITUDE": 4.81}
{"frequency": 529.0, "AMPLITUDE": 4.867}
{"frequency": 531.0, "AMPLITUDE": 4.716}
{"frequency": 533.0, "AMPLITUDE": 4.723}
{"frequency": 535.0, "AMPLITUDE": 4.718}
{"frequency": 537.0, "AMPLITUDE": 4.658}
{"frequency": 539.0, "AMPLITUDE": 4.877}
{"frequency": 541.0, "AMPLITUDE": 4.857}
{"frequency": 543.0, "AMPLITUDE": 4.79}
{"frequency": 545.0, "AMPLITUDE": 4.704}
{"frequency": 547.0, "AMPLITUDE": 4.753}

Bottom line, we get 7.45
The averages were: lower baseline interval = 5.4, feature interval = 4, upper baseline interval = 4.62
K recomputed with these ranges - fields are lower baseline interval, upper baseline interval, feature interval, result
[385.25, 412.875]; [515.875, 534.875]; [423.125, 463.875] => -0.34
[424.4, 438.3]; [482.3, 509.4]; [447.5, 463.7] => 4.75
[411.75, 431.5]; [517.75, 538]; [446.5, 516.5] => 8.43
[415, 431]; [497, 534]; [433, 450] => 3.16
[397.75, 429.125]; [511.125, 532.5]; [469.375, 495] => 1.72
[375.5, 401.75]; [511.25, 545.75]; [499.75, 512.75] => -0.32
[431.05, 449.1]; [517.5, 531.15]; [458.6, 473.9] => 0.40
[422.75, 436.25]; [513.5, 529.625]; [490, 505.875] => 1.00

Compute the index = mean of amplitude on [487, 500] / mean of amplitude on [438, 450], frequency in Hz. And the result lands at 1.24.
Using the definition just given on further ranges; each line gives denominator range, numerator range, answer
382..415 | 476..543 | 1.09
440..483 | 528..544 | 1.16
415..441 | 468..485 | 0.83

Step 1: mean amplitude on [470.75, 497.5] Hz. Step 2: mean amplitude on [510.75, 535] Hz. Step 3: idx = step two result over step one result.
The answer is 1.0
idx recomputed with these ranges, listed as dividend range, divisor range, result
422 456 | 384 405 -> 1.12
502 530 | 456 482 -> 1.07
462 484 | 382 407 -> 1.10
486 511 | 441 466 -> 1.25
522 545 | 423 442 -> 0.87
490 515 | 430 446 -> 0.94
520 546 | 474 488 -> 1.05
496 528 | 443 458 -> 1.47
